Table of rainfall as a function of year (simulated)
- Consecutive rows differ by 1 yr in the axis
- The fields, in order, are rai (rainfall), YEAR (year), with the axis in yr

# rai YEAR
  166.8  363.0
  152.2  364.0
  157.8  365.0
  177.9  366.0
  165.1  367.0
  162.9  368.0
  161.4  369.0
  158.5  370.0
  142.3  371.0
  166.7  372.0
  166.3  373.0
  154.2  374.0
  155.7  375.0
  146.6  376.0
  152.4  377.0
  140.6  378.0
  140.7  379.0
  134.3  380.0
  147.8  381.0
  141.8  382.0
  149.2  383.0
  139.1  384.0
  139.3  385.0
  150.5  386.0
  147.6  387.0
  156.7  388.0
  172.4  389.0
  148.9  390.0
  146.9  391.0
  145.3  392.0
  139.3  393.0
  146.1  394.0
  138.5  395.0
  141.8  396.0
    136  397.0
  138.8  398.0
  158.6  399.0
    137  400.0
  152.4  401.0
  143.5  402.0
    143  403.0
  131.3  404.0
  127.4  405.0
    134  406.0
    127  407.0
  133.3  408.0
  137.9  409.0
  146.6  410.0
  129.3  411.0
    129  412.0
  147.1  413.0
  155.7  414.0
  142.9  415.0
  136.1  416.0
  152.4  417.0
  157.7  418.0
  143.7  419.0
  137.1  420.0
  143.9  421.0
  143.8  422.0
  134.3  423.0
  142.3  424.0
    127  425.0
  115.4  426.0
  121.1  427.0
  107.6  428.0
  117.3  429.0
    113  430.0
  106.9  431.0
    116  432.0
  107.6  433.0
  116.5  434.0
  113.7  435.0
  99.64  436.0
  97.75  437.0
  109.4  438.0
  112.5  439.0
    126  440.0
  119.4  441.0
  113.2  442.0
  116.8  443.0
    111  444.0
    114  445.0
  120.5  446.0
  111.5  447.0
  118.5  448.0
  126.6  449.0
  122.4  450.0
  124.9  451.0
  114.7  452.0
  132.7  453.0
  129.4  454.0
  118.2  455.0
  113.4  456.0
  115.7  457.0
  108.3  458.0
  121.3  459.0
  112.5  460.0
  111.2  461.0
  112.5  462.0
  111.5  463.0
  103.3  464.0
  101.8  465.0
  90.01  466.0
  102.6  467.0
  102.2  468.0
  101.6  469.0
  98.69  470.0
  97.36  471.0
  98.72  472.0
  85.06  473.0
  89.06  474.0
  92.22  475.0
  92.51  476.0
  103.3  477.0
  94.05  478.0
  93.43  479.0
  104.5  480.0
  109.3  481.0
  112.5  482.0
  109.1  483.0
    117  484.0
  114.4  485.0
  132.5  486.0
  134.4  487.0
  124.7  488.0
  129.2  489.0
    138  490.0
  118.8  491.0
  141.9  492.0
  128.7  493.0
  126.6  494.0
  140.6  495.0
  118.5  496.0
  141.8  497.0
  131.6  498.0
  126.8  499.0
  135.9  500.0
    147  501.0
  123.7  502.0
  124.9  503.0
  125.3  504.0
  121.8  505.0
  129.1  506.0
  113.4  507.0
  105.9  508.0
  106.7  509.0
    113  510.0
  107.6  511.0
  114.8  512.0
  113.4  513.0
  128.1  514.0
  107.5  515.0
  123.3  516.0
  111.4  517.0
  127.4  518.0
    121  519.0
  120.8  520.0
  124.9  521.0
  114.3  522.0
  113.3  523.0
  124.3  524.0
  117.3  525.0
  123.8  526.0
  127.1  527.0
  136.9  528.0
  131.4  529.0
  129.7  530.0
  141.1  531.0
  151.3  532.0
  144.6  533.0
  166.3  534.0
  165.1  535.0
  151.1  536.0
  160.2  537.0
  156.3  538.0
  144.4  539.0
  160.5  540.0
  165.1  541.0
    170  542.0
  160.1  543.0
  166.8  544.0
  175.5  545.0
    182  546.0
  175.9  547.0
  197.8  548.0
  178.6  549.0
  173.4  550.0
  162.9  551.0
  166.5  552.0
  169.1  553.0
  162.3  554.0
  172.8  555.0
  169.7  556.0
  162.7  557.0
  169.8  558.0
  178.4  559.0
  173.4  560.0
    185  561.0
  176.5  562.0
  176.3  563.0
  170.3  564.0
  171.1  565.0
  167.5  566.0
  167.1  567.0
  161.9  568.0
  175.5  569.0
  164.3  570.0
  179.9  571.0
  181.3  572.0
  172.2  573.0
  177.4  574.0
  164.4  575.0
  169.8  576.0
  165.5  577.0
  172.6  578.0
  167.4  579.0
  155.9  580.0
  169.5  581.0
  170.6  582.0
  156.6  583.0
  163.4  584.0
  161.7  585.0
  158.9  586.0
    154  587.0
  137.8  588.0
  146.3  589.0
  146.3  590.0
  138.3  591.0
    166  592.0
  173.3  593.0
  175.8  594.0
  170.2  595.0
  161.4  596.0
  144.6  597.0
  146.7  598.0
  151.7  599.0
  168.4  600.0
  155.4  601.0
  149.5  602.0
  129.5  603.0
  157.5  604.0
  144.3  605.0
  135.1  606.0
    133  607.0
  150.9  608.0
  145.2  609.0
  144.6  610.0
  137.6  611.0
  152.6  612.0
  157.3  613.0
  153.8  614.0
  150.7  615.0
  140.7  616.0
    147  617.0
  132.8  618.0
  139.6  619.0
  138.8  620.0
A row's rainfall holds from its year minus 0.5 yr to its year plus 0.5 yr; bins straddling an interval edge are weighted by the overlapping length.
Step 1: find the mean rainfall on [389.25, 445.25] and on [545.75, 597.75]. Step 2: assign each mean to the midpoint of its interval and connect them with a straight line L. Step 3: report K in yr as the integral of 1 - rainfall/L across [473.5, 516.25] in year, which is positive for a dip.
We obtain 8.8 yr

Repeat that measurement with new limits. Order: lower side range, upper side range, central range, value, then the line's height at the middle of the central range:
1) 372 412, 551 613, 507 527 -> 4.96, 155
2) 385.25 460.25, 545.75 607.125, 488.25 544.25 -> 7.02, 151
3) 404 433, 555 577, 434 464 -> 5.35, 141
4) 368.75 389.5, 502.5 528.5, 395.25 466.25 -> 6.94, 139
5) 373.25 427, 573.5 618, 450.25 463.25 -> 2.53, 146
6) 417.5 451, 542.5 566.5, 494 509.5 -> 2.44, 150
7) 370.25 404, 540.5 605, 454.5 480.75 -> 8.82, 155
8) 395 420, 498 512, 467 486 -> 3.81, 127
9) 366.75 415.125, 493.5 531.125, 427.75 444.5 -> 3.09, 137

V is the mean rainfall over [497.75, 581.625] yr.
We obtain 150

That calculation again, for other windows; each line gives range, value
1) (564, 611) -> 159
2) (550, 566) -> 171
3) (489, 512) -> 126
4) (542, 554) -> 173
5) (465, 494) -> 109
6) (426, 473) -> 112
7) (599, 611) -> 147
